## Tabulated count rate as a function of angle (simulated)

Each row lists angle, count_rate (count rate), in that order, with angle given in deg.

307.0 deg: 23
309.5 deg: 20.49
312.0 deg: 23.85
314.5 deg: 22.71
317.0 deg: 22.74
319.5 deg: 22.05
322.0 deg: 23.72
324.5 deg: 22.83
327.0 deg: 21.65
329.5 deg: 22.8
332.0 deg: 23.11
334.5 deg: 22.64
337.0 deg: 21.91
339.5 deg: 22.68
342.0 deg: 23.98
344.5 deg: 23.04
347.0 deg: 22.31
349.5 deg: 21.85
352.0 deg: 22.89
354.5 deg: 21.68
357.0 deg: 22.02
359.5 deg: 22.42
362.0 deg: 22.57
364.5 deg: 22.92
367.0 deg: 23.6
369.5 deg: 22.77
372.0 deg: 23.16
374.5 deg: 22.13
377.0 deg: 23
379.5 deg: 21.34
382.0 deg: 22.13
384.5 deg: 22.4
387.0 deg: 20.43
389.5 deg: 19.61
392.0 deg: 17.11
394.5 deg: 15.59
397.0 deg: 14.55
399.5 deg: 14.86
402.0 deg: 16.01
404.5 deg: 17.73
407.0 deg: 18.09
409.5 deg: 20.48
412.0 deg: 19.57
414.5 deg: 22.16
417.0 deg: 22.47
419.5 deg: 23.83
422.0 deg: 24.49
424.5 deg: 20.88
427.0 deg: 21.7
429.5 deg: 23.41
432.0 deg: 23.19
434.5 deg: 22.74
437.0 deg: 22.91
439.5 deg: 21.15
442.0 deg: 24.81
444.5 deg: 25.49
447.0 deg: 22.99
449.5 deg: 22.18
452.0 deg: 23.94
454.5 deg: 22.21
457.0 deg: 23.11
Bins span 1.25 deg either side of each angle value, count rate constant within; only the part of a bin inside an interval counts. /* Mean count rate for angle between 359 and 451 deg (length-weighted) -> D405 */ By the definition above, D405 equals 21.3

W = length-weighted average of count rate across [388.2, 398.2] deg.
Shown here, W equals 16.7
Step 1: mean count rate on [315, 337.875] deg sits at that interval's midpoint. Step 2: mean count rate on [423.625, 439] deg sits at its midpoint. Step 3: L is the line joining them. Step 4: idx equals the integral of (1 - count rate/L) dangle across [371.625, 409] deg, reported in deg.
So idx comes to 5.60 deg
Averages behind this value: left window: 22.6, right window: 22.4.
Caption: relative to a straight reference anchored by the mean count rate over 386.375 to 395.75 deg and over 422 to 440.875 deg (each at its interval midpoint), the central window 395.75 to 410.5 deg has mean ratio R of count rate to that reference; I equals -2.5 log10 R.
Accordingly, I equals 0.150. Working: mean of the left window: 18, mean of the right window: 22.4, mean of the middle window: 16.9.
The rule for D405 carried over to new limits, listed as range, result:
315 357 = 22.6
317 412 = 21.2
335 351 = 22.6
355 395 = 21.6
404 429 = 21.3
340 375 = 22.7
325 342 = 22.6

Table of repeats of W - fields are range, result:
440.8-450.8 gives 23.9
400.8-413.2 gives 18.4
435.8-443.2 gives 22.9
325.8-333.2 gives 22.5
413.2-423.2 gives 23.2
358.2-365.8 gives 22.6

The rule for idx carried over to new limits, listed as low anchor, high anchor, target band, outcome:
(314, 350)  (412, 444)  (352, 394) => 1.8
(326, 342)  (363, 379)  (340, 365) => 0.2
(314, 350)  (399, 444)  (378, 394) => 1.1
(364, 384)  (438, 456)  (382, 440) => 6.8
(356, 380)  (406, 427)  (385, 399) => 2.9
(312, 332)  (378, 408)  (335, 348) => -0.8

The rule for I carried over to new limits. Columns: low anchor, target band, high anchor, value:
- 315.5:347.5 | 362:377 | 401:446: -0.03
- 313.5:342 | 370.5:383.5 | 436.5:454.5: 0.03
